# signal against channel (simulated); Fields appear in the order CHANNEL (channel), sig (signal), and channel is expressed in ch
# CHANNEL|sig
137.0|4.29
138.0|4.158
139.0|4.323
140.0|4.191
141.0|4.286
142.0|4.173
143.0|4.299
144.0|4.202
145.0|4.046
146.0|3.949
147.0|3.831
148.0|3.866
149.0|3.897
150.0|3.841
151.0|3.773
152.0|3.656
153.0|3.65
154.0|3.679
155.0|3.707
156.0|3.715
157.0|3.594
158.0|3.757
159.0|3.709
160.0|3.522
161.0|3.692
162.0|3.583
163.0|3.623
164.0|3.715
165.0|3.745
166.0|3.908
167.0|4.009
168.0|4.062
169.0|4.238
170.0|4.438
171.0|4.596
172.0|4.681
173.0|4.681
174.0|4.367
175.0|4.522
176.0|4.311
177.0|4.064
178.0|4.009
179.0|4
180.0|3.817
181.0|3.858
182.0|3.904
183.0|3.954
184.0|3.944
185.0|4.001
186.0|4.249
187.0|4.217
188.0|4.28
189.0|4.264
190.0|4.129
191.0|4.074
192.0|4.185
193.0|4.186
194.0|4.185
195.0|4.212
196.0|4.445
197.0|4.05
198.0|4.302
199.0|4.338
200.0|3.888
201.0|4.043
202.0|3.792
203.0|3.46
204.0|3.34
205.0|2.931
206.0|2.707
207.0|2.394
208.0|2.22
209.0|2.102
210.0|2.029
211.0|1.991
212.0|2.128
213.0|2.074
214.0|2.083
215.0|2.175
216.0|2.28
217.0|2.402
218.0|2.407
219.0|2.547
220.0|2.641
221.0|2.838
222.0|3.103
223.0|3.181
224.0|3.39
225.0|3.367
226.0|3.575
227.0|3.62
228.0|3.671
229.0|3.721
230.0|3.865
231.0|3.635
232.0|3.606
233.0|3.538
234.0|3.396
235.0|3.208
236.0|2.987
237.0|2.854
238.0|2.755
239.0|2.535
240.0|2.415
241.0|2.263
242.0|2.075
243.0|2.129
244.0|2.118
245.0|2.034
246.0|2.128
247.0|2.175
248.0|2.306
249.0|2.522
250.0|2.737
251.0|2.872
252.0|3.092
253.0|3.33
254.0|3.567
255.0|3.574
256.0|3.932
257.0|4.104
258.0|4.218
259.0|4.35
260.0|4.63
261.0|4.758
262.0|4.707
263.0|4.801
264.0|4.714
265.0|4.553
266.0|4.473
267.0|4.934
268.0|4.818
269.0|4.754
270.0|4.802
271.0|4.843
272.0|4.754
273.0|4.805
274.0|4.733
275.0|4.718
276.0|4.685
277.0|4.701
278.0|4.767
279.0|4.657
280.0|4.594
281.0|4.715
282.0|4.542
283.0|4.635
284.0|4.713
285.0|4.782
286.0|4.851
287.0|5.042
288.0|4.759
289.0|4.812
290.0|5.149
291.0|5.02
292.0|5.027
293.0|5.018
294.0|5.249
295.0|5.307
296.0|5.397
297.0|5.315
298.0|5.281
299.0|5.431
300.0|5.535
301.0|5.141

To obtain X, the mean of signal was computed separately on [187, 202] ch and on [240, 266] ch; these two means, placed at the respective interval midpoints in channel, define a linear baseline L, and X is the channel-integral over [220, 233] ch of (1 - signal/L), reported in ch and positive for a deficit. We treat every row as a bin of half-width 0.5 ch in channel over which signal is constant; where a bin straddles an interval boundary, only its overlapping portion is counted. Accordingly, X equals 1.0 ch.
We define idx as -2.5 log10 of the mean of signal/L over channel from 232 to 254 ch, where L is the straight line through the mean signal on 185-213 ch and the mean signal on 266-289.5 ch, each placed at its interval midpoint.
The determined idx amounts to 0.49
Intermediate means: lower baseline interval 3.54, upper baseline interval 4.75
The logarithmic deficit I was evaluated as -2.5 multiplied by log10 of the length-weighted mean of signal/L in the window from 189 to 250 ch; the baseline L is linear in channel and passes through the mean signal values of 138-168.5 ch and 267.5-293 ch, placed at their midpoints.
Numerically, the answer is 0.38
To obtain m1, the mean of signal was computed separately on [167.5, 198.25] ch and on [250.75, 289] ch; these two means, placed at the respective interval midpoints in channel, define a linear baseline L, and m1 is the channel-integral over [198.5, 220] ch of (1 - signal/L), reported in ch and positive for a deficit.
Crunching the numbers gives 7.8 ch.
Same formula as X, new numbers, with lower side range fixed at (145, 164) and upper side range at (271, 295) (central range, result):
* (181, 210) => 2.3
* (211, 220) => 4.2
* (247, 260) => 3.4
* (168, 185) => -1.2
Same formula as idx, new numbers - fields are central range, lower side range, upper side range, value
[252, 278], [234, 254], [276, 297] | -0.198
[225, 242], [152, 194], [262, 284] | 0.354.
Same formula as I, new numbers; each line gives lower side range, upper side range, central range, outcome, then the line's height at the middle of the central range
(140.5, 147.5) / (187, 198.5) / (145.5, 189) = 0.05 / 4.16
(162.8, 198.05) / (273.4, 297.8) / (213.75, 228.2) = 0.47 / 4.43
